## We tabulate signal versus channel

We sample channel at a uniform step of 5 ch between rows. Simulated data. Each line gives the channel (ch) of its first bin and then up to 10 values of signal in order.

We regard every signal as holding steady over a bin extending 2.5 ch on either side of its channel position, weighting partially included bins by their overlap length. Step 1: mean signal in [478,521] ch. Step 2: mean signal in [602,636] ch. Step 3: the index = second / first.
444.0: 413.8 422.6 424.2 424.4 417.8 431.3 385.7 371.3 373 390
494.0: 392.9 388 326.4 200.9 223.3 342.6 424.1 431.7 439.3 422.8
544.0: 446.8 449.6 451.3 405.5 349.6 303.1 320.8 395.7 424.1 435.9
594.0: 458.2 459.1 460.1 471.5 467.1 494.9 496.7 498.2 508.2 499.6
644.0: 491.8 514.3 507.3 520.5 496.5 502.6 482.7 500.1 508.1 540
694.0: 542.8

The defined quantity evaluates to 1.46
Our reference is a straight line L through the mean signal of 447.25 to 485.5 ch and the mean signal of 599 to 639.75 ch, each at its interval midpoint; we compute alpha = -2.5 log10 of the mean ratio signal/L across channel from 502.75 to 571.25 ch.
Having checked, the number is 0.19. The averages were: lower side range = 407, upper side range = 485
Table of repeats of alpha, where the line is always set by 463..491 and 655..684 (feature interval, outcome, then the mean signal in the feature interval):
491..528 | 0.23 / 333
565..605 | 0.13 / 403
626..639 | -0.05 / 502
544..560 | -0.01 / 440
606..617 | 0.00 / 470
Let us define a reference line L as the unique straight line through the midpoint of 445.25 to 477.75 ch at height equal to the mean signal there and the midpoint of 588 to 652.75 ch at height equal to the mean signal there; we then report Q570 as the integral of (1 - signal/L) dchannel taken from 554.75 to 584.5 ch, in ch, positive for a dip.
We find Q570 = 6.0 ch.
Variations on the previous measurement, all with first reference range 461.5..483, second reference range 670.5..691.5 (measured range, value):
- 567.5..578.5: 3.0 ch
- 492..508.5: 2.6 ch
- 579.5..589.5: 0.8 ch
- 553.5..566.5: 1.5 ch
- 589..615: 0.4 ch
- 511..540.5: 3.6 ch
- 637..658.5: -0.6 ch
